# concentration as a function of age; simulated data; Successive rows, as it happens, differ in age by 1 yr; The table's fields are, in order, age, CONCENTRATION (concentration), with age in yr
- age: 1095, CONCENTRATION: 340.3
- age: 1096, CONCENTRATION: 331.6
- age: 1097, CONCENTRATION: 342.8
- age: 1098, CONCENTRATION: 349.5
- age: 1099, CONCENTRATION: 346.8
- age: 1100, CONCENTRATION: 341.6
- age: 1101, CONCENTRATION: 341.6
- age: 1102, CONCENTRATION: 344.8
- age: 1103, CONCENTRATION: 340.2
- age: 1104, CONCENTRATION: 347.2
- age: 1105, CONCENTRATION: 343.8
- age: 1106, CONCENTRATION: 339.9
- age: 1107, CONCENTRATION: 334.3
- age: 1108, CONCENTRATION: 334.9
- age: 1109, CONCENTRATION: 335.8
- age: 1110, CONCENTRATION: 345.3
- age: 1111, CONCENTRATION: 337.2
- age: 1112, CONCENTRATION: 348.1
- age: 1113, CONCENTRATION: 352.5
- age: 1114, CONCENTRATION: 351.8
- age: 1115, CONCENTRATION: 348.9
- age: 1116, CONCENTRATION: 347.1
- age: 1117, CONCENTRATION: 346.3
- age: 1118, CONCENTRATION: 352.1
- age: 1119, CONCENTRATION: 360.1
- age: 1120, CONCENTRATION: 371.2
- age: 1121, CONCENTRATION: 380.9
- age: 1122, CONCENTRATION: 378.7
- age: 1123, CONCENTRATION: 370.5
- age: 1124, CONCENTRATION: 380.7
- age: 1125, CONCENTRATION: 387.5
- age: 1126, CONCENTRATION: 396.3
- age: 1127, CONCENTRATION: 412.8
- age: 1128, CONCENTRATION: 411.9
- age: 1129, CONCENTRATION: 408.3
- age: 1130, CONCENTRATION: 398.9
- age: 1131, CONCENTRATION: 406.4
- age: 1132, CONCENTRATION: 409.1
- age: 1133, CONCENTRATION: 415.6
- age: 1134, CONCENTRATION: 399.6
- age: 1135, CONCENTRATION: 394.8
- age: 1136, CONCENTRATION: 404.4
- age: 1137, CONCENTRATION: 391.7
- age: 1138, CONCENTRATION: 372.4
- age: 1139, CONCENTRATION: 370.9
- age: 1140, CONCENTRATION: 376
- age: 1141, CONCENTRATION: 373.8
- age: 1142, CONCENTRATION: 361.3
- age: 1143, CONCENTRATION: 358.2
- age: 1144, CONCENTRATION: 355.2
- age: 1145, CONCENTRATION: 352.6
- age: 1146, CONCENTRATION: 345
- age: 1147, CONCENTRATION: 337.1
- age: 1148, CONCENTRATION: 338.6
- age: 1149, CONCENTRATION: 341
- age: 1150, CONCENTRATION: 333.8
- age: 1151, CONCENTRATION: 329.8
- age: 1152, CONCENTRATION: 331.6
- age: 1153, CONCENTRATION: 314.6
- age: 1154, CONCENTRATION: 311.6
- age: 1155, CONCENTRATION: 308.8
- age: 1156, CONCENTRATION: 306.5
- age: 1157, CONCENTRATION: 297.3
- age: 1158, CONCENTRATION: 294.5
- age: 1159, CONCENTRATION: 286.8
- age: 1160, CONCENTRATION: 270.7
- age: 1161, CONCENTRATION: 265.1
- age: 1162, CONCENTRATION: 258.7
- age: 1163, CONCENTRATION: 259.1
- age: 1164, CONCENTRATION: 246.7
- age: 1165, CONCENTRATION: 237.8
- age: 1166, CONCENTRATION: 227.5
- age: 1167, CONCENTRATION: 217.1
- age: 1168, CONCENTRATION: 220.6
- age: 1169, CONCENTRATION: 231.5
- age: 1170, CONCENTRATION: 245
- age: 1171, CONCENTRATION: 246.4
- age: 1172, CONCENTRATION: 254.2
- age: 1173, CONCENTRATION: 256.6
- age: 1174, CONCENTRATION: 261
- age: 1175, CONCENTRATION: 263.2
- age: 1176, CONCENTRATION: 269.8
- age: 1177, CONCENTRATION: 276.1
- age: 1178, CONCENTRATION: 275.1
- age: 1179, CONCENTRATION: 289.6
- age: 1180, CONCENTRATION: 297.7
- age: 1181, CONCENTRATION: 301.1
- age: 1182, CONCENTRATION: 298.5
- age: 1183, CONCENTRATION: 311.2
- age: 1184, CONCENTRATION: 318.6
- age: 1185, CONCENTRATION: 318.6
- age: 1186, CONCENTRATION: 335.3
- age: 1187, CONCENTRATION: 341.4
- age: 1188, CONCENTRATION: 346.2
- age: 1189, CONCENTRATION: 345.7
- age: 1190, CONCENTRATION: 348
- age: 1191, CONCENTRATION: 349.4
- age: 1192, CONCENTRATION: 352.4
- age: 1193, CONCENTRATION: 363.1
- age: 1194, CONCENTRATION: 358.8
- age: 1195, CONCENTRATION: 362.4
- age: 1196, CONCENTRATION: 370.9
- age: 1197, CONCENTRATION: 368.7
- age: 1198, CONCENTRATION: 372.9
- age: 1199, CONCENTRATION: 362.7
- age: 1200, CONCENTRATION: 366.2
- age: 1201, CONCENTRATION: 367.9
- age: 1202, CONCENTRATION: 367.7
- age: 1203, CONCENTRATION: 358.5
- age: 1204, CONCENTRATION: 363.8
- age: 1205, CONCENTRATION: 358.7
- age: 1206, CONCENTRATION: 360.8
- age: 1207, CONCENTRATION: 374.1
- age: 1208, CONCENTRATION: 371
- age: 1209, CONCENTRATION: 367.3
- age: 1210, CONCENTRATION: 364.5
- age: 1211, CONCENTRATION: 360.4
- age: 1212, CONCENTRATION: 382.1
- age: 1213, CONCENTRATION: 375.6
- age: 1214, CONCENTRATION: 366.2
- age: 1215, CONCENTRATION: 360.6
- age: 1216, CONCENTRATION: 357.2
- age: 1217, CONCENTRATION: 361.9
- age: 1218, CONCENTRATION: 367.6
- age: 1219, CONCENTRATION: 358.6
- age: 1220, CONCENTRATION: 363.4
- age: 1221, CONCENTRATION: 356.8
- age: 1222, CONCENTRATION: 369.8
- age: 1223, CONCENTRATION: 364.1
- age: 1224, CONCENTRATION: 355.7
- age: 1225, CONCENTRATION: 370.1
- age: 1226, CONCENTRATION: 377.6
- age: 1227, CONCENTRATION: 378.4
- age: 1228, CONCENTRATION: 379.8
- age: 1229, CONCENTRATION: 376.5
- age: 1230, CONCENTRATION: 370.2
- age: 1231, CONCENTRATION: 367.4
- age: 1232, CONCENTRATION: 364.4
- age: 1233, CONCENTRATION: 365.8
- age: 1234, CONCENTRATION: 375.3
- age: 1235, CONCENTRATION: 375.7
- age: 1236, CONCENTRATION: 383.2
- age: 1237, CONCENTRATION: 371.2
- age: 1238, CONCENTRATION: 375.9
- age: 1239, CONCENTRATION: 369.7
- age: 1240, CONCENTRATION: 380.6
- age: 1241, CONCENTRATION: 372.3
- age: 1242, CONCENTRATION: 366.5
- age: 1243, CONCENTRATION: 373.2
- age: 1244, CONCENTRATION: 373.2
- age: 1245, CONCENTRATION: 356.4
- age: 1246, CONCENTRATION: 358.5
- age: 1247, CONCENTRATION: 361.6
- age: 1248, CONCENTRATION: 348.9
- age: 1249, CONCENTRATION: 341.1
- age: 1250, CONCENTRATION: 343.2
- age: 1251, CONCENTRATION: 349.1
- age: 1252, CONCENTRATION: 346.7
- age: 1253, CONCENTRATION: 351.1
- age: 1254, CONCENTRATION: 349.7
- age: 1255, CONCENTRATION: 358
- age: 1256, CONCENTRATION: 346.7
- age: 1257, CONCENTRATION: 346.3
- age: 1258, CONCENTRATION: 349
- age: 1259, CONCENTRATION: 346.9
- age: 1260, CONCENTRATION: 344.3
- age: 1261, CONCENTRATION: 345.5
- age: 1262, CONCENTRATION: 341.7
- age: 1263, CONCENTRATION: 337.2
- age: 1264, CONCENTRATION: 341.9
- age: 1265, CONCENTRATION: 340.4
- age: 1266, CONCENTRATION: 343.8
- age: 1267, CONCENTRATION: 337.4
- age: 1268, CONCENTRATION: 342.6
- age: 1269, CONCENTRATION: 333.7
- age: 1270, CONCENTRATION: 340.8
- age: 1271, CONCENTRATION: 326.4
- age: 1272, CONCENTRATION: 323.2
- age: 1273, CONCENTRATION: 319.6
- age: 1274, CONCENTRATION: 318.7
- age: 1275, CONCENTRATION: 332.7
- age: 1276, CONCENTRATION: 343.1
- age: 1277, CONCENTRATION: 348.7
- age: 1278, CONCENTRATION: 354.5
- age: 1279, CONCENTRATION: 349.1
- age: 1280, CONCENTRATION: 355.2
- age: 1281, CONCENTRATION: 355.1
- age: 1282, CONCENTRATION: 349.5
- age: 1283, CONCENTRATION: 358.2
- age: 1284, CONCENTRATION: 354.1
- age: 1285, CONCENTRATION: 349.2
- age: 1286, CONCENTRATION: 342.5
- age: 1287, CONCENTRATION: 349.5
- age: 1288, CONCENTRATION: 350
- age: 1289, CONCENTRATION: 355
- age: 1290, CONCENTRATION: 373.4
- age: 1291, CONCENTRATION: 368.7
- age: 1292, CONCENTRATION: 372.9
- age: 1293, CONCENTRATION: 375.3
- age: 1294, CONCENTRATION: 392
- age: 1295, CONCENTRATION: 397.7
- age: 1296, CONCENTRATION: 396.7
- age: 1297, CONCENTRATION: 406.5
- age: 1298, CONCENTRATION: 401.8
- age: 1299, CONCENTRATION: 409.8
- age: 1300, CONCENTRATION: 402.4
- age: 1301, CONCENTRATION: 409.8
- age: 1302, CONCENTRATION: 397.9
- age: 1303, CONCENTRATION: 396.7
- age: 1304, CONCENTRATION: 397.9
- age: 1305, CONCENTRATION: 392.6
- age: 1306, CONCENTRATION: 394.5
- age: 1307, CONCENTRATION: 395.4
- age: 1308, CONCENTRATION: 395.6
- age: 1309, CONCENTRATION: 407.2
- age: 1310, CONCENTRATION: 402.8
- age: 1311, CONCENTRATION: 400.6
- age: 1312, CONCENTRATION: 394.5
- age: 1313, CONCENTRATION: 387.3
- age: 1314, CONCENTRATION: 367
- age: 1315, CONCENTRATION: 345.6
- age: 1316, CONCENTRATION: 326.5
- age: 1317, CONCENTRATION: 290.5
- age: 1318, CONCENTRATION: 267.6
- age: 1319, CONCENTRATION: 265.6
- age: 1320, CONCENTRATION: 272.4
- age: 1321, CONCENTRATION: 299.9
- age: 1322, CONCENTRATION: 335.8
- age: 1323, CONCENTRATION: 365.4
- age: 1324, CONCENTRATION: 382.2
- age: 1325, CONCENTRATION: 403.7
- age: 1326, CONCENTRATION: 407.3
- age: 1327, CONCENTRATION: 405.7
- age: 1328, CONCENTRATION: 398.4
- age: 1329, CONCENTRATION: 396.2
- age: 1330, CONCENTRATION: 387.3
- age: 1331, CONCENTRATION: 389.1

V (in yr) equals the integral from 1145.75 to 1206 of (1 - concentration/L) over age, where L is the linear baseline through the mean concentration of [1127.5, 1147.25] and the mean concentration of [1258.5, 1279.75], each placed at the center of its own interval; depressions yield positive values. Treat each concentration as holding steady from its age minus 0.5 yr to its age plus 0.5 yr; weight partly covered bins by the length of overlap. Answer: 9.76 yr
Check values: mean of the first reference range 383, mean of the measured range 310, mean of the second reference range 339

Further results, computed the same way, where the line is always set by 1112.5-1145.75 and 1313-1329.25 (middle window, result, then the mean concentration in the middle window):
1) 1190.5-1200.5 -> 0.1 yr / 363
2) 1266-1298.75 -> -0.3 yr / 356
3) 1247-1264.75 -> 0.5 yr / 347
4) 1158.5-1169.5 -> 3.7 yr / 247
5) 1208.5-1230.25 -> -0.3 yr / 367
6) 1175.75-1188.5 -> 2.2 yr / 307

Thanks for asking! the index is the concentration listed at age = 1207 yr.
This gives 374.1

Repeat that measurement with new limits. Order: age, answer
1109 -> 335.8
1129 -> 408.3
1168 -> 220.6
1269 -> 333.7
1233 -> 365.8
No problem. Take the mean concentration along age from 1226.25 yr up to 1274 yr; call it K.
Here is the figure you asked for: 355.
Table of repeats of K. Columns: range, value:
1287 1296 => 373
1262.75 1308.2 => 364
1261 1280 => 338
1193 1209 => 366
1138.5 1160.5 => 332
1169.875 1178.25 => 261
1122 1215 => 335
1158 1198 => 295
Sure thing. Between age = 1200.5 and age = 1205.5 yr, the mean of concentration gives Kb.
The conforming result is 363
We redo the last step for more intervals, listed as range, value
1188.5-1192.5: 349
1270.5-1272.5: 325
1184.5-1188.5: 335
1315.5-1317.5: 308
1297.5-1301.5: 406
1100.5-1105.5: 344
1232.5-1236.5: 375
